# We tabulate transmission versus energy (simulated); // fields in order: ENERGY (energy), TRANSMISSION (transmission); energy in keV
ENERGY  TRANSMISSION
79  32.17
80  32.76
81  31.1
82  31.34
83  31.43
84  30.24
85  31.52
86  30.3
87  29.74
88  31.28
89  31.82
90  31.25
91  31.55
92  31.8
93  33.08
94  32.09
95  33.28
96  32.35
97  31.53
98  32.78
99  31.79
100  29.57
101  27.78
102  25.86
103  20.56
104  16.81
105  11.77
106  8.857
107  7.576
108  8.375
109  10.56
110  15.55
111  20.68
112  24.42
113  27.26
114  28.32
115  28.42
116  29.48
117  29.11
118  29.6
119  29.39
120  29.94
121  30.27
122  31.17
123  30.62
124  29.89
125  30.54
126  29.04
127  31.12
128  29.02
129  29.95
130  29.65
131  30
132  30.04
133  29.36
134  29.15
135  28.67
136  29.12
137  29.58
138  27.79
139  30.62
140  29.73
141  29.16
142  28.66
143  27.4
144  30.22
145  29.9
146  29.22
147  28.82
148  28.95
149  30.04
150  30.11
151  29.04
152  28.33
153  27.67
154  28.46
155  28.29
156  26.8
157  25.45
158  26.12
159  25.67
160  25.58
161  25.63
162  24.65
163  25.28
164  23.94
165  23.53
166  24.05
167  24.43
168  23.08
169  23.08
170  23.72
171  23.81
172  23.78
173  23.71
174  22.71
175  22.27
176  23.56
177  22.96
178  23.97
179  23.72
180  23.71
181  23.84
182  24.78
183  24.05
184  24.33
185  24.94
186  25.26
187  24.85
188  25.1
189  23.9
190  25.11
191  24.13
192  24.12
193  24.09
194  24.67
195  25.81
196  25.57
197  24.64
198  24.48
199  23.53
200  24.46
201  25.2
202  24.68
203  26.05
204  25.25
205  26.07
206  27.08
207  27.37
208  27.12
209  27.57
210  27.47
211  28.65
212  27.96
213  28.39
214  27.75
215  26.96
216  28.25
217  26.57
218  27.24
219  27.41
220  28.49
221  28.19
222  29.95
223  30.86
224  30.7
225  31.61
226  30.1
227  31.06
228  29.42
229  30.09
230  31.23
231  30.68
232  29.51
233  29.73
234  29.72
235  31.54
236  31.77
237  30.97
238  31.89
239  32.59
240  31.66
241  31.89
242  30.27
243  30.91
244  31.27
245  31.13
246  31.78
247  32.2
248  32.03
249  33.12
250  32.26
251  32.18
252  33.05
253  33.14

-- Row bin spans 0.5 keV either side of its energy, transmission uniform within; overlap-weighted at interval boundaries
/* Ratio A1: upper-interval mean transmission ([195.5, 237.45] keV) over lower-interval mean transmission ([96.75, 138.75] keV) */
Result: 1.08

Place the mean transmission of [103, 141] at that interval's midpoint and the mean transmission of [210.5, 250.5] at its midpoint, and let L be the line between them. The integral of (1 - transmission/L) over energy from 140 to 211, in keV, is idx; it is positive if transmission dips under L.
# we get 5.5 keV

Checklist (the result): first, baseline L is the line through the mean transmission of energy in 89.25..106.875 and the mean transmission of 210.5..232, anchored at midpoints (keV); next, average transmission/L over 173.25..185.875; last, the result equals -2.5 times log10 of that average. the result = 0.191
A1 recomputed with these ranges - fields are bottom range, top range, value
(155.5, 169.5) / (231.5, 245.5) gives 1.25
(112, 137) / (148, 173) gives 0.88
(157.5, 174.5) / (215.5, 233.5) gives 1.22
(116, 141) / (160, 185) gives 0.80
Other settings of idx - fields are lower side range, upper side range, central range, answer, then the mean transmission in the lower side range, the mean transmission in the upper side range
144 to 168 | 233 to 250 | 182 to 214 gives 3.98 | 26.9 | 31.5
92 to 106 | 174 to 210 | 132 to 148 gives -1.89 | 27.1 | 24.8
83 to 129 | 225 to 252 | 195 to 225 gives 3.20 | 26.9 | 31.2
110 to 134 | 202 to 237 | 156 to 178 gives 3.47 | 28.7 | 28.7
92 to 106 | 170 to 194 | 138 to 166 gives -2.72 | 27.1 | 24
